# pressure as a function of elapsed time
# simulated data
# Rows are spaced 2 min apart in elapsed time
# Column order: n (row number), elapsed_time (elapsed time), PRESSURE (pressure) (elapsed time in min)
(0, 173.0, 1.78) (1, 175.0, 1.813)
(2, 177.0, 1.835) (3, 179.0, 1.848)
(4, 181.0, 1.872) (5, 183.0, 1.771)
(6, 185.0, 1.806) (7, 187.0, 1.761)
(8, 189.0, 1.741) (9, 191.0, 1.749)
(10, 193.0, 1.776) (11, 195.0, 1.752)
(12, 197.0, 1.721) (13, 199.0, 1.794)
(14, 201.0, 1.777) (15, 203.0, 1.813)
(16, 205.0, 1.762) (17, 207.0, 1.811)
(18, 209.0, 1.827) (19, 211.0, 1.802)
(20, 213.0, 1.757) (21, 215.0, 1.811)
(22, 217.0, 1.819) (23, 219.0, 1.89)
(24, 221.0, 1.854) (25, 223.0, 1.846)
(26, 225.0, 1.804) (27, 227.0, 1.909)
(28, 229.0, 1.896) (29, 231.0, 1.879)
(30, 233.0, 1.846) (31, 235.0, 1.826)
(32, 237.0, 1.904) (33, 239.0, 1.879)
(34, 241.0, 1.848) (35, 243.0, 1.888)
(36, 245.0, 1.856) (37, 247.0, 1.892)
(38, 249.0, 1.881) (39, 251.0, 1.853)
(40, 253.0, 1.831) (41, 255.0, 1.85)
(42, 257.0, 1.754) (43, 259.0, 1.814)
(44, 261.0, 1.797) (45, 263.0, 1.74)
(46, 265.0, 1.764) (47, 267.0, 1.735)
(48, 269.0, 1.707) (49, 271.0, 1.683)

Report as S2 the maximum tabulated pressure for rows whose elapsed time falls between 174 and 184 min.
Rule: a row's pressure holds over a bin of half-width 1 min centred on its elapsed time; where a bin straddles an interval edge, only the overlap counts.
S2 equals 1.872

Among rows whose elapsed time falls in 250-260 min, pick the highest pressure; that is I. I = 1.853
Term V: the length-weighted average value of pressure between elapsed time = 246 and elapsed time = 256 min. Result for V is 1.86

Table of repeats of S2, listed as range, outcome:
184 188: 1.806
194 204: 1.813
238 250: 1.892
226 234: 1.909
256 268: 1.814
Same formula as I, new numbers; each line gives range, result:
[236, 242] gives 1.904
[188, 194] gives 1.776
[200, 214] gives 1.827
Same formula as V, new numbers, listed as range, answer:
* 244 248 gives 1.87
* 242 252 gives 1.87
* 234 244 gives 1.87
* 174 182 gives 1.84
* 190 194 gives 1.76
